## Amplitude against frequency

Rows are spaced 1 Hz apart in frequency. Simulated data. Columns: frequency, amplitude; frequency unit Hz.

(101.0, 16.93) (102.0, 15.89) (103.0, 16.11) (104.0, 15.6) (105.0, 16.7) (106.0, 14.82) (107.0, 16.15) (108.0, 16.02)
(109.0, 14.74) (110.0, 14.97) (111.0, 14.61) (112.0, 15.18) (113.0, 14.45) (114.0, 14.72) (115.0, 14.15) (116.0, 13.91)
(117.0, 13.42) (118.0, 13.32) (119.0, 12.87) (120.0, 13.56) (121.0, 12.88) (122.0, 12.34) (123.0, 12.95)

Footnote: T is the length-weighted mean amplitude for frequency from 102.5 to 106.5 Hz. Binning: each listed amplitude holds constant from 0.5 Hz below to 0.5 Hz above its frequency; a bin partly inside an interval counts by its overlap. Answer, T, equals 15.8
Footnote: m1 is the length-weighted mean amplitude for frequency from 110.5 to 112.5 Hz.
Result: 14.9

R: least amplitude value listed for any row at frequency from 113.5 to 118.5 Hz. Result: 13.32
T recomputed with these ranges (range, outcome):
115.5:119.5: 13.4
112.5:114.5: 14.6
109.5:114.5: 14.8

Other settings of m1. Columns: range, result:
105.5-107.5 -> 15.5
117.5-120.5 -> 13.2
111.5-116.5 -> 14.5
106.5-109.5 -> 15.6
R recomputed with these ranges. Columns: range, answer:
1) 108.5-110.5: 14.74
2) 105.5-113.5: 14.45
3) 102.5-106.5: 14.82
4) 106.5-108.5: 16.02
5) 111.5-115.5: 14.15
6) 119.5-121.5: 12.88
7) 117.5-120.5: 12.87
